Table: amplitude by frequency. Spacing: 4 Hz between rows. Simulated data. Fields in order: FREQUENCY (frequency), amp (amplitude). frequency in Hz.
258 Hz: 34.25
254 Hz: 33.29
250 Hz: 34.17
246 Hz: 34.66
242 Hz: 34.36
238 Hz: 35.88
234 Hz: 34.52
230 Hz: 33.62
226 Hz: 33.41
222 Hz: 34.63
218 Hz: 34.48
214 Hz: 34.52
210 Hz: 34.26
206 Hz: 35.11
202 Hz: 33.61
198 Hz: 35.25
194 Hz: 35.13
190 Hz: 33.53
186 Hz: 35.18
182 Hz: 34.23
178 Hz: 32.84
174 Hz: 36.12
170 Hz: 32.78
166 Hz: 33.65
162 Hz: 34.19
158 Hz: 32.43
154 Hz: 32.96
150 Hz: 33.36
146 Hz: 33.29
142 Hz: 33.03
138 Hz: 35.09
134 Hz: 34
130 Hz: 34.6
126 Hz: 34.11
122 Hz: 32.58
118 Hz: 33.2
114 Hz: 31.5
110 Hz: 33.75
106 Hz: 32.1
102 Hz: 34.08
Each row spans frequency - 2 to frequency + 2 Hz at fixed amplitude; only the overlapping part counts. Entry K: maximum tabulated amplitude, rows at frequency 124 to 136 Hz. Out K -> 34.6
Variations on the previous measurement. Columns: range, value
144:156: 33.36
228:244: 35.88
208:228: 34.63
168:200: 36.12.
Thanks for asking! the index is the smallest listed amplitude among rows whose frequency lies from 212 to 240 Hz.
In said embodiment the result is 33.41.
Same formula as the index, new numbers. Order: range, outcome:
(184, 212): 33.53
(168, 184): 32.78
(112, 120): 31.5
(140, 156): 32.96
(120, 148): 32.58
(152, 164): 32.43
